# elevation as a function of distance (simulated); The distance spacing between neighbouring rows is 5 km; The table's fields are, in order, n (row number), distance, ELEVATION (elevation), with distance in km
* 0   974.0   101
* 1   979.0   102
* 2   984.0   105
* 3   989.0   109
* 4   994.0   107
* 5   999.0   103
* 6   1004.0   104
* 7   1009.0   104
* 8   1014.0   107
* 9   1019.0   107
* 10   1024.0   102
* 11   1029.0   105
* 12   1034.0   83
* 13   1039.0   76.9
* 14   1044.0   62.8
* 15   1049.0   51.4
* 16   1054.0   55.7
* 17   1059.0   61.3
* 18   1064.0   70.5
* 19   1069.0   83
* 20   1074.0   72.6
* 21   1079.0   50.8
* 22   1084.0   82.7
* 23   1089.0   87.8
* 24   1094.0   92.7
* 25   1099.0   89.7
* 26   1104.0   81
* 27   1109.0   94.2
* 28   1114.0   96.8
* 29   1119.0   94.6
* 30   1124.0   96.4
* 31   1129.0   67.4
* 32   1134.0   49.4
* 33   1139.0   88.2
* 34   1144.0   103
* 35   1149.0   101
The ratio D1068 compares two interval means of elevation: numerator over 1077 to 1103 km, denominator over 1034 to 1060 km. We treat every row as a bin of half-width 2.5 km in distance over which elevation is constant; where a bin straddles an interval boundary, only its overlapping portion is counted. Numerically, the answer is 1.28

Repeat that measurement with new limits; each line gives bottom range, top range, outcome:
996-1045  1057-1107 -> 0.80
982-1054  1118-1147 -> 0.89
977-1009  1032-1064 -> 0.62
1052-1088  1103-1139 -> 1.21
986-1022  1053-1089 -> 0.66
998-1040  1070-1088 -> 0.72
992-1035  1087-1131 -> 0.87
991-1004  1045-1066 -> 0.57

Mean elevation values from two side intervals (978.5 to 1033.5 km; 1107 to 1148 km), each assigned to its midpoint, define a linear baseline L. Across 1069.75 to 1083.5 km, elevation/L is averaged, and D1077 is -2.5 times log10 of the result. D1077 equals 0.36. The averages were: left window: 104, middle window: 67.5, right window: 86.7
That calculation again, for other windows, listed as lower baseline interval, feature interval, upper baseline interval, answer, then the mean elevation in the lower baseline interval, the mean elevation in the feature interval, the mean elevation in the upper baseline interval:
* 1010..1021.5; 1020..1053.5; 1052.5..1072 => 0.14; 107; 79.9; 68.4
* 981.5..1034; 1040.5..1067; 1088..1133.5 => 0.49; 104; 61.4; 87.3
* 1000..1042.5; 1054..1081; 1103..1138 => 0.34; 97.9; 66.8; 83.1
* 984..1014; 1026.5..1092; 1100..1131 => 0.31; 106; 72.7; 88.8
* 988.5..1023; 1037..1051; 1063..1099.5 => 0.40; 106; 63.7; 78.5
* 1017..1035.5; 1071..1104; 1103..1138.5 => 0.12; 99.9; 79.6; 83.2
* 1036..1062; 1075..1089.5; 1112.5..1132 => 0.03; 62.2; 71.7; 87.4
